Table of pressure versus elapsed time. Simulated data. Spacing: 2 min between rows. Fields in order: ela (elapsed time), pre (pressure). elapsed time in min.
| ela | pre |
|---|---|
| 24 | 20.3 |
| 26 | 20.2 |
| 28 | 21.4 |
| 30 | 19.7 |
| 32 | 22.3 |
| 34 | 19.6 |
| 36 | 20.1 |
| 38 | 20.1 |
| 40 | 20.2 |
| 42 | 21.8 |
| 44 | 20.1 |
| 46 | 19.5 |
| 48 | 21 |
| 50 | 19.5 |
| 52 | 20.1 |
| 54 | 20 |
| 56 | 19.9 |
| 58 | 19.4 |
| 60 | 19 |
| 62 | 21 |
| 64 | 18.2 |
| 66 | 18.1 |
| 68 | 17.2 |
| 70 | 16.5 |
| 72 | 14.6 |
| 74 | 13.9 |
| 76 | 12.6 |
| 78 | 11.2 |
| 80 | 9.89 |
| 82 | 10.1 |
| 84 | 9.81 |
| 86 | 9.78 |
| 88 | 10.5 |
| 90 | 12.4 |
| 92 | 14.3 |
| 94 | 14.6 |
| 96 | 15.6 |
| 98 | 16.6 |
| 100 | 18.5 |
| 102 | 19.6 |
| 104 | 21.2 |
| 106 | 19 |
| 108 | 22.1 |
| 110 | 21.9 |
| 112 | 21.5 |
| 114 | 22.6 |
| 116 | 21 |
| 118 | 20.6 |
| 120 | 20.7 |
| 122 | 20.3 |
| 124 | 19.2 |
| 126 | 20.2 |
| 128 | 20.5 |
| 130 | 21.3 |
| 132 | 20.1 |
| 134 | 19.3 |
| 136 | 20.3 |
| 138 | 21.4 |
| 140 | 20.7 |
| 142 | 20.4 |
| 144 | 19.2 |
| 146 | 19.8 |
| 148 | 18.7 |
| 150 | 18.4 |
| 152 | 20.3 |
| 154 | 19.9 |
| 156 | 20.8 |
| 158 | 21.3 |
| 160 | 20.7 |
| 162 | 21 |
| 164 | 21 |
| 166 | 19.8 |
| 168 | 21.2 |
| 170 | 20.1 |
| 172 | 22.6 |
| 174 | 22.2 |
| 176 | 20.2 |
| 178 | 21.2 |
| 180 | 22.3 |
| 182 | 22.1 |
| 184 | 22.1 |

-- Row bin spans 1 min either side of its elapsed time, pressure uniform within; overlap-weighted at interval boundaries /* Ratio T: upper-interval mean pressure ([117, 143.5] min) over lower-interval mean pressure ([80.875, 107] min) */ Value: 1.38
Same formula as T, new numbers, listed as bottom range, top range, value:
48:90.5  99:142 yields 1.32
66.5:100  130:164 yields 1.52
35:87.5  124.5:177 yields 1.20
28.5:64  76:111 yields 0.75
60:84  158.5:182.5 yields 1.43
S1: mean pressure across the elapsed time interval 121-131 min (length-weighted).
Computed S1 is 20.3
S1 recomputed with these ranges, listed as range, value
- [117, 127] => 20.2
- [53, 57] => 19.9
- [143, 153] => 19.3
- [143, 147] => 19.5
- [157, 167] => 20.8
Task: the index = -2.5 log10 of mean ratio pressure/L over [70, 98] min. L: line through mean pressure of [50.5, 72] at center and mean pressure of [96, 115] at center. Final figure 0.474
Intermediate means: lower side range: 18.8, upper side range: 20.1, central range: 12.6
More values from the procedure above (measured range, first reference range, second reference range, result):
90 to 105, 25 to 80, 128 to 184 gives 0.157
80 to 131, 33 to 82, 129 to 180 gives 0.098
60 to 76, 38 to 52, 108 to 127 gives 0.209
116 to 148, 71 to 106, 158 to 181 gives -0.141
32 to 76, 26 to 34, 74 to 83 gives -0.188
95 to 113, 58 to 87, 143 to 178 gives -0.170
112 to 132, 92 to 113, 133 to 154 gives -0.076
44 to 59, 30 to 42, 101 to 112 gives 0.035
